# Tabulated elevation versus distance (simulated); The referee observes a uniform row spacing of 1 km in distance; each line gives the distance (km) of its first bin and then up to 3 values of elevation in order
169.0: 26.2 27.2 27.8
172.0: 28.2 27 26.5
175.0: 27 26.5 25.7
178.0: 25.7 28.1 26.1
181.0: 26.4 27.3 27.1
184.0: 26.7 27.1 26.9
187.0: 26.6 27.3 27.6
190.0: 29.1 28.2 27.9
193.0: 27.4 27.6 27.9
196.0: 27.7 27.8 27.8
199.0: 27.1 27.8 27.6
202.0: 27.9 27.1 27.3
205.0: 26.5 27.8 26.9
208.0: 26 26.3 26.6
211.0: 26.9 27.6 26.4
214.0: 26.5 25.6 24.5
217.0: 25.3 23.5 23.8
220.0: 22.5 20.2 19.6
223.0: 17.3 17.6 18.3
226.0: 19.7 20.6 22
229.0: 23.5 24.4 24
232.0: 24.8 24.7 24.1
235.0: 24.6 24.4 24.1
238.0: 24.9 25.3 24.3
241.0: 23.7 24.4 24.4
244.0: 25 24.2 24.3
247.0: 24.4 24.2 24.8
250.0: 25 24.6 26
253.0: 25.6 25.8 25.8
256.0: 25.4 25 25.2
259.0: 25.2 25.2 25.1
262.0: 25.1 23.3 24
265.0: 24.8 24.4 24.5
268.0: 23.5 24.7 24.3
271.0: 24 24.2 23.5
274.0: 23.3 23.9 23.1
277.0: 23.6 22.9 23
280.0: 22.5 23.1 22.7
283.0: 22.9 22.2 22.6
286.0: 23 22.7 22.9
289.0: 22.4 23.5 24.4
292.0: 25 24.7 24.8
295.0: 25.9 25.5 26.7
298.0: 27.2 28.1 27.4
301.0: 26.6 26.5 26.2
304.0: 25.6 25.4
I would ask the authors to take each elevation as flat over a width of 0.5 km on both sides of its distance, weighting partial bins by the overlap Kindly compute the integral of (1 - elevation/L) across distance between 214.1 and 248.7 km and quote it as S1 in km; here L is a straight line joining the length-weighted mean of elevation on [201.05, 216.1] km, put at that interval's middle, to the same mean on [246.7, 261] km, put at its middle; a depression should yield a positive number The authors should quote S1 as 3.6 km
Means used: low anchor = 26.7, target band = 23.2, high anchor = 25.2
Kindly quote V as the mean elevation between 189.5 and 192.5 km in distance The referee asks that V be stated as 28.4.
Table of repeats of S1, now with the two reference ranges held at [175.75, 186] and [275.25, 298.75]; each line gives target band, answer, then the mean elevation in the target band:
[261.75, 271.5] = 0.1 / 24.2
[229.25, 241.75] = 0.4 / 24.4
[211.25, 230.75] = 2.3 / 22.6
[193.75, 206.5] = -0.7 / 27.5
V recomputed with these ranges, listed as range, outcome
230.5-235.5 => 24.4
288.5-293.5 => 24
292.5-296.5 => 25.2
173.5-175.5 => 26.8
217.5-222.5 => 21.9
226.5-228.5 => 21.3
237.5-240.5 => 24.8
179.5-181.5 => 26.2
